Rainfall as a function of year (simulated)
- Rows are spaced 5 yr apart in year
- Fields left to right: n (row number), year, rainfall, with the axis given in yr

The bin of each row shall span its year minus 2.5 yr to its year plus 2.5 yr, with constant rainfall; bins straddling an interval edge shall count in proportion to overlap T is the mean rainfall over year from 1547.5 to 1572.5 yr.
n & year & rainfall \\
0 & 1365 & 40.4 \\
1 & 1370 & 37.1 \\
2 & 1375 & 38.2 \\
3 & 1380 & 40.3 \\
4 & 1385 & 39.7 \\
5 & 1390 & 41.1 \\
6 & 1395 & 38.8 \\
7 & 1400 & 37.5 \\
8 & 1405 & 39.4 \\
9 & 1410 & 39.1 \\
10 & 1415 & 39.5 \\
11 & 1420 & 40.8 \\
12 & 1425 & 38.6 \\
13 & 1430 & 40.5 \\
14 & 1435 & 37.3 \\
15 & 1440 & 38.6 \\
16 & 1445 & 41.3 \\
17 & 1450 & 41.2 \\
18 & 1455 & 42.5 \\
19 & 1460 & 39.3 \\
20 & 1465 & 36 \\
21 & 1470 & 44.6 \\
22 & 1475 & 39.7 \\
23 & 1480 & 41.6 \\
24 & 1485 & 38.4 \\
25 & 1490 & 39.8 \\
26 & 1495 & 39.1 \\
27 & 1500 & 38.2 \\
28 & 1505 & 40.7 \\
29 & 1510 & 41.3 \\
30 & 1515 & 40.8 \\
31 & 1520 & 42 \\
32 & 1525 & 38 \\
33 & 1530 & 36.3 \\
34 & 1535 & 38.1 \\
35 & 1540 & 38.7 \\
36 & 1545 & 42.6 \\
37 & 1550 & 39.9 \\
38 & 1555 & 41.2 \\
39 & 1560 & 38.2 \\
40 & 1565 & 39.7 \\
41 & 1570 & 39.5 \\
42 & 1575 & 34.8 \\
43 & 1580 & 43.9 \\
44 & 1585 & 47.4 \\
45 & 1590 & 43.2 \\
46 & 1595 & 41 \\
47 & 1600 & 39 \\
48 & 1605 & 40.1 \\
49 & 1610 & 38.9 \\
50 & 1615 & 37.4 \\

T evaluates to 39.7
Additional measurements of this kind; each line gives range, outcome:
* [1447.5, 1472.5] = 40.7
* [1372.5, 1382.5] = 39.2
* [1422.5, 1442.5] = 38.8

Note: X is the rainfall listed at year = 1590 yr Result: 43.2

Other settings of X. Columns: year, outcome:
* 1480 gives 41.6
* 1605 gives 40.1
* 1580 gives 43.9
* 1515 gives 40.8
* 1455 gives 42.5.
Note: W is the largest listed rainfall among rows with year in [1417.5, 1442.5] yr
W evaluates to 40.8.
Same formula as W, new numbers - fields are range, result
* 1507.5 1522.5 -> 42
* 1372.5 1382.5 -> 40.3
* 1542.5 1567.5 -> 42.6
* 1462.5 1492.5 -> 44.6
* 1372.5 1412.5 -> 41.1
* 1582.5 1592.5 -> 47.4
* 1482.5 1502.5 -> 39.8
